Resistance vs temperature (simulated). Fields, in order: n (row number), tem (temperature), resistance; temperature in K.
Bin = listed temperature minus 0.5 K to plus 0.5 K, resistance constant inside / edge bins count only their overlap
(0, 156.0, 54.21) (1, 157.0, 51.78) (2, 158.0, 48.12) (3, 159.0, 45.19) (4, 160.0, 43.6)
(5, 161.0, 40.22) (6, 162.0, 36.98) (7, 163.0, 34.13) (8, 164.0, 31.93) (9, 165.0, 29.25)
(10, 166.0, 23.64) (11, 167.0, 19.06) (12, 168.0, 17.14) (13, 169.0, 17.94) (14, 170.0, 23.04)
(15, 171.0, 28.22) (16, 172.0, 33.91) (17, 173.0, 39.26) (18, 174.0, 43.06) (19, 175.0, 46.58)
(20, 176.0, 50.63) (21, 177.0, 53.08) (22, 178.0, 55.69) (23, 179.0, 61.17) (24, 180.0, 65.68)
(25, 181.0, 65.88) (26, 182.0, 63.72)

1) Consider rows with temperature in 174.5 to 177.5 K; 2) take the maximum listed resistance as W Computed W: 53.08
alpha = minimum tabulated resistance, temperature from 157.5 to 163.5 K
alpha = 34.13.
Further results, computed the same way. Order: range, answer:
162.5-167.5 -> 19.06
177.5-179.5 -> 55.69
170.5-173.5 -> 28.22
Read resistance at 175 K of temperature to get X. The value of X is 46.58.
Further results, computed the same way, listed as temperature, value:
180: 65.68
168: 17.14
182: 63.72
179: 61.17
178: 55.69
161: 40.22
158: 48.12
